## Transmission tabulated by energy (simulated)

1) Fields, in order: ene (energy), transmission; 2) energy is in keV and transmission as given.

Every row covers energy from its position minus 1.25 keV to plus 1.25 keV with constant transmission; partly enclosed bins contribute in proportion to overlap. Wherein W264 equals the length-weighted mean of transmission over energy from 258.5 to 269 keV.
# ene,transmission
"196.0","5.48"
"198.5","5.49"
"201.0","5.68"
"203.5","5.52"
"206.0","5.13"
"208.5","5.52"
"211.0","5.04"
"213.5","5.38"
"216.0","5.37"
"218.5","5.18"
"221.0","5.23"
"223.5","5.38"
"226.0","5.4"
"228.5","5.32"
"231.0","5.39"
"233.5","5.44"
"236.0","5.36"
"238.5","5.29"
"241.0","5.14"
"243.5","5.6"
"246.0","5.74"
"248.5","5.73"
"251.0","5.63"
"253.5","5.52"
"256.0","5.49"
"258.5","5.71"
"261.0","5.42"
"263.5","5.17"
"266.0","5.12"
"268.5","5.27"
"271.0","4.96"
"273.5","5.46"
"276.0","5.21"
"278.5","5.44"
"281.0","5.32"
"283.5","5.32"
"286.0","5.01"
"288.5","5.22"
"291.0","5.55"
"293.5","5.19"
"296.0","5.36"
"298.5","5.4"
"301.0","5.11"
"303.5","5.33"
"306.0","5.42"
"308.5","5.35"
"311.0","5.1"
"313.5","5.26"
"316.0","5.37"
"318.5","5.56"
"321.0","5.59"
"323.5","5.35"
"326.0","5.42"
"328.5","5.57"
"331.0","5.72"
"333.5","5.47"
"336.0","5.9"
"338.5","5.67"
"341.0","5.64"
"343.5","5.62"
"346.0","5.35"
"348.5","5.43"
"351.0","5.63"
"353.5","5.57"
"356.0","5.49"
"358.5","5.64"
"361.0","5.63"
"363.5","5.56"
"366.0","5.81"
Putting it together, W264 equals 5.3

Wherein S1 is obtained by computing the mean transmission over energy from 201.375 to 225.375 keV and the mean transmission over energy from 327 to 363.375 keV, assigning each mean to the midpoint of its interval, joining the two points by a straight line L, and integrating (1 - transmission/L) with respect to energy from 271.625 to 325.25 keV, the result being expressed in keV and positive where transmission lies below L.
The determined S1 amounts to 1.7 keV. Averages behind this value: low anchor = 5.32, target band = 5.33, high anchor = 5.59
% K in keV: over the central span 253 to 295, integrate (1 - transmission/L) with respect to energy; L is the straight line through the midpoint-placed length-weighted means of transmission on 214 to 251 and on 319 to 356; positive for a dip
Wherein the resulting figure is 1.2 keV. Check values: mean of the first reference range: 5.41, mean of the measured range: 5.31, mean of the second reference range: 5.56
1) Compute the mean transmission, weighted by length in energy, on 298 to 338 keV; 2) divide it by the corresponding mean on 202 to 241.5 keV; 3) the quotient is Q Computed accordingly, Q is 1.02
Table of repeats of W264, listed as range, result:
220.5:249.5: 5.42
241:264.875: 5.53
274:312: 5.29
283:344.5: 5.42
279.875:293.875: 5.27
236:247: 5.43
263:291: 5.24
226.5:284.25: 5.39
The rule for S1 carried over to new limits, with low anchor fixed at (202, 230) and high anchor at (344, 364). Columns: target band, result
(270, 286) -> 0.4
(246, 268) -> -0.4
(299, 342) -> 0.2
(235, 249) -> -0.3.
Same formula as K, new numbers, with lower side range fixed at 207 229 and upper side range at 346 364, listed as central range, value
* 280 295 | 0.5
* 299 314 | 0.5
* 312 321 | 0.1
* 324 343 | -0.4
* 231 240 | 0.0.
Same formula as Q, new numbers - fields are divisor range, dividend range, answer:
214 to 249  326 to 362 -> 1.04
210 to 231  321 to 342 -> 1.06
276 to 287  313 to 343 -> 1.05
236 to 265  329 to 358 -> 1.02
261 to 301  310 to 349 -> 1.05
